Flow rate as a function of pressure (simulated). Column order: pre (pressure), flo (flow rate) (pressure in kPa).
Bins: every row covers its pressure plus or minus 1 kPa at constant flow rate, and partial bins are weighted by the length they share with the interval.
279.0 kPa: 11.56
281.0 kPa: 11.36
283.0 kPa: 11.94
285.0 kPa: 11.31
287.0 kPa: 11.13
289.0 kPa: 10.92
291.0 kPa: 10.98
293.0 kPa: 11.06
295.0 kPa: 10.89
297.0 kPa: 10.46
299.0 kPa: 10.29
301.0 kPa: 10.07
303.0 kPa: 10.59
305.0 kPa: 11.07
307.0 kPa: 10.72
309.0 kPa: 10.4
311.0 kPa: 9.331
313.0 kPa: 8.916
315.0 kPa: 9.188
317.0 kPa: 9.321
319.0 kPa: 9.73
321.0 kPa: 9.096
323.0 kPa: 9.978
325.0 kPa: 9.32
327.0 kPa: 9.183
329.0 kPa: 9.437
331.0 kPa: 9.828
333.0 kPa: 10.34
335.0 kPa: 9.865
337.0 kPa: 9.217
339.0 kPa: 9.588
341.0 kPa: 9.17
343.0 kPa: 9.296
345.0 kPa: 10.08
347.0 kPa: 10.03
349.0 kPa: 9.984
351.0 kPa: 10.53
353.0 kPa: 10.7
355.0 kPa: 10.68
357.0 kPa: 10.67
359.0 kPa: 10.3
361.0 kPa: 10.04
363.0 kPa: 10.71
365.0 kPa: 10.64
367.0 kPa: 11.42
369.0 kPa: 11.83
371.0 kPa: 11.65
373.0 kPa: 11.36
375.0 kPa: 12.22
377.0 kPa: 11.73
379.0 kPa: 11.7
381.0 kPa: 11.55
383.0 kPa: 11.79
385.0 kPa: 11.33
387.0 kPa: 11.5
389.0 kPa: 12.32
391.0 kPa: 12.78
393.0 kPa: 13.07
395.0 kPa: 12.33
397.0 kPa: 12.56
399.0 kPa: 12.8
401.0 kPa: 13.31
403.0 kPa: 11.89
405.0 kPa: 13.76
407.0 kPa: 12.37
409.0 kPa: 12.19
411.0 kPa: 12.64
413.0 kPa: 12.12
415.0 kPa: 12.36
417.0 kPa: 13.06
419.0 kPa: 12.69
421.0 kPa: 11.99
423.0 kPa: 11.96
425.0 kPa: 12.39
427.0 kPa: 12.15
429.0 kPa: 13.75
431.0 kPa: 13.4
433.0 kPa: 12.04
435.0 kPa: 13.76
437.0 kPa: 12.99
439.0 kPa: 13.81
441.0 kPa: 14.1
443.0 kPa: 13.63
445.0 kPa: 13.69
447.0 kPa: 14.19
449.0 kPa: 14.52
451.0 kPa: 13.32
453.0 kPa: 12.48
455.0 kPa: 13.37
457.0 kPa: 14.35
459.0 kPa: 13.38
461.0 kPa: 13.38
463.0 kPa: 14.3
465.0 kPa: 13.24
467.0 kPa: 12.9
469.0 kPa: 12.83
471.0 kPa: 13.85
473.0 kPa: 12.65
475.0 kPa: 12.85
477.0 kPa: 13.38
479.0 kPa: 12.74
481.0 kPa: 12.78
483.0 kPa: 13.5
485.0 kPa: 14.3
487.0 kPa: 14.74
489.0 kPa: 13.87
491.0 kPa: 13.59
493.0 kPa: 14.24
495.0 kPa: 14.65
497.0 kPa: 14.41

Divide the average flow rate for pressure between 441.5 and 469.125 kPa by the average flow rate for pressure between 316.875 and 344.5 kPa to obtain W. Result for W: 1.4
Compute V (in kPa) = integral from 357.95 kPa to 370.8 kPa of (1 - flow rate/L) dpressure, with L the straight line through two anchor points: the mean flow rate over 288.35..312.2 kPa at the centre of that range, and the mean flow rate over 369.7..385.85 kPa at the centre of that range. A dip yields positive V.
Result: 0.7 kPa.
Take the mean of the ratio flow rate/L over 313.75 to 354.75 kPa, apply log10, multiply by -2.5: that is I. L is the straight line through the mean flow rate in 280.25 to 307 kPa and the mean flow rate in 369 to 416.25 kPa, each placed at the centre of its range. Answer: 0.18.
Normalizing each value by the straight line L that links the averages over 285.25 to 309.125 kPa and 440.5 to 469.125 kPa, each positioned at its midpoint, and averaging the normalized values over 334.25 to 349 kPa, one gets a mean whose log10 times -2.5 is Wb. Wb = 0.20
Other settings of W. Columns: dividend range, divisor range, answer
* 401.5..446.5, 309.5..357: 1.32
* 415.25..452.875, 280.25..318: 1.25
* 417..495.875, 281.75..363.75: 1.32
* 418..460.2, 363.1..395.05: 1.12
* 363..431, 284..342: 1.22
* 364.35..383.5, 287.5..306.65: 1.08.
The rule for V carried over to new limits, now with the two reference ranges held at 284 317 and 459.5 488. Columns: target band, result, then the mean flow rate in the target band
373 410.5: -0.9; 12.3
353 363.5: 0.8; 10.5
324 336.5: 1.5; 9.64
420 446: -0.7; 13.1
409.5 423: 0.0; 12.4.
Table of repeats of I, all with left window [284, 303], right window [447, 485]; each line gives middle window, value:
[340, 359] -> 0.15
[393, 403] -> -0.03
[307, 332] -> 0.17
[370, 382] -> 0.03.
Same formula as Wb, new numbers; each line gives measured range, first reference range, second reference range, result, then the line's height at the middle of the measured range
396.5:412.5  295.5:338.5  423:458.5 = -0.03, 12.3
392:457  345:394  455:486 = -0.05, 12.4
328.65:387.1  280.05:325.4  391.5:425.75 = 0.09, 11.5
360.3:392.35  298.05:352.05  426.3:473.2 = -0.03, 11.3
